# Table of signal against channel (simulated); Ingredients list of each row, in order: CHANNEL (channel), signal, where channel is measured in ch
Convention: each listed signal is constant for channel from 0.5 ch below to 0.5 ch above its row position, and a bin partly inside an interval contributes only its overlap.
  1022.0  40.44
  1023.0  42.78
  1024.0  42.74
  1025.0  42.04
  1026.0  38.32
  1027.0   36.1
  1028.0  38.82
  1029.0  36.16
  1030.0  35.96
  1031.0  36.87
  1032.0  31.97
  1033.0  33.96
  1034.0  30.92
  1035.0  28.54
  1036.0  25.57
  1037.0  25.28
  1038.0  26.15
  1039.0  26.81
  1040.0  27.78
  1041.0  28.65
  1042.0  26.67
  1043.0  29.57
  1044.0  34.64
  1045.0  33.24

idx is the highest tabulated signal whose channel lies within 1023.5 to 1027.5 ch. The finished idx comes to 42.74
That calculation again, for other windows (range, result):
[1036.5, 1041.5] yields 28.65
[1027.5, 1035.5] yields 38.82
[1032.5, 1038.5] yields 33.96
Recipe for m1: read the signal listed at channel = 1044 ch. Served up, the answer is 34.64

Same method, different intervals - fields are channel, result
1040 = 27.78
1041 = 28.65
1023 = 42.78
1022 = 40.44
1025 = 42.04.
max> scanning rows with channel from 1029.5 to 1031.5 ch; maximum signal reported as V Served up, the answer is 36.87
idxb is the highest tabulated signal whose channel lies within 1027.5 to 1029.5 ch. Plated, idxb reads 38.82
